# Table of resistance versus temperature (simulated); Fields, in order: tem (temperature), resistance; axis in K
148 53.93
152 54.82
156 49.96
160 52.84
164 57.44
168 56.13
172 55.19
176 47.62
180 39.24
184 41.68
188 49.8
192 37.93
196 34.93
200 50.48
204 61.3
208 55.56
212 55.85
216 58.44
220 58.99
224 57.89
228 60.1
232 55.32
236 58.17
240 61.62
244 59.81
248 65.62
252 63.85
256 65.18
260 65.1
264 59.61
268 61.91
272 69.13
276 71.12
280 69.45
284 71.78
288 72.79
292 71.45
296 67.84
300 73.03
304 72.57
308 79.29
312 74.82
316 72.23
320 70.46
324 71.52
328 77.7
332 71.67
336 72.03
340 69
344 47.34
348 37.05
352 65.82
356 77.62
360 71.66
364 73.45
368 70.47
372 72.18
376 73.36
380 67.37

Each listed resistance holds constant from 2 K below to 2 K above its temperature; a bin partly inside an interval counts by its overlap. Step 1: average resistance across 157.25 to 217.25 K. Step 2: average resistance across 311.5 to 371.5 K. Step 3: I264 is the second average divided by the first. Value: 1.4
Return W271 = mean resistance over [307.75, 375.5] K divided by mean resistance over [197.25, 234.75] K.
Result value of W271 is 1.22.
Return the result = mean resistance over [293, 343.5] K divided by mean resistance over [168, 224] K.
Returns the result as 1.43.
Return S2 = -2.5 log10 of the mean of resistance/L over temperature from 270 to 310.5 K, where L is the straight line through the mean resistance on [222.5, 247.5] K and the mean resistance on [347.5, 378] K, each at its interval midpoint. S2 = -0.13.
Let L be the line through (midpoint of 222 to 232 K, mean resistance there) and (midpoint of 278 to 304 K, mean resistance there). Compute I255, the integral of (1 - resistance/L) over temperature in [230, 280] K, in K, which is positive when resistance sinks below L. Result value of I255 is 0.5 K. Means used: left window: 58.3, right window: 71.2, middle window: 63.3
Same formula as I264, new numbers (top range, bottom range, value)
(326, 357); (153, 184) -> 1.27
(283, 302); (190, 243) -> 1.31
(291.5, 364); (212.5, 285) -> 1.10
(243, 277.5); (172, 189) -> 1.42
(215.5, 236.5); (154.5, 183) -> 1.14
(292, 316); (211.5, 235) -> 1.26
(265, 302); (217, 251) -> 1.16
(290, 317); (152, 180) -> 1.40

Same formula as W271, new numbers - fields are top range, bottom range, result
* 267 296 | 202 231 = 1.20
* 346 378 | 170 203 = 1.50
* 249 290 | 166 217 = 1.36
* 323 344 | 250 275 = 1.09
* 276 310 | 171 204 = 1.59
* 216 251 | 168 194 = 1.30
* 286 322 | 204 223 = 1.26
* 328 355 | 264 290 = 0.91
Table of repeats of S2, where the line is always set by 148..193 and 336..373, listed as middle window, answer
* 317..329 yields -0.16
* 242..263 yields -0.13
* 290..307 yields -0.18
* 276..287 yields -0.20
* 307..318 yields -0.21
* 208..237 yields -0.07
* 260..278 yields -0.13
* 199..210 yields -0.07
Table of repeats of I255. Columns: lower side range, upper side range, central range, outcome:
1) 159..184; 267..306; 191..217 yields 2.53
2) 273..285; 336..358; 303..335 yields -4.52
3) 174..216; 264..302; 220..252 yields -1.16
